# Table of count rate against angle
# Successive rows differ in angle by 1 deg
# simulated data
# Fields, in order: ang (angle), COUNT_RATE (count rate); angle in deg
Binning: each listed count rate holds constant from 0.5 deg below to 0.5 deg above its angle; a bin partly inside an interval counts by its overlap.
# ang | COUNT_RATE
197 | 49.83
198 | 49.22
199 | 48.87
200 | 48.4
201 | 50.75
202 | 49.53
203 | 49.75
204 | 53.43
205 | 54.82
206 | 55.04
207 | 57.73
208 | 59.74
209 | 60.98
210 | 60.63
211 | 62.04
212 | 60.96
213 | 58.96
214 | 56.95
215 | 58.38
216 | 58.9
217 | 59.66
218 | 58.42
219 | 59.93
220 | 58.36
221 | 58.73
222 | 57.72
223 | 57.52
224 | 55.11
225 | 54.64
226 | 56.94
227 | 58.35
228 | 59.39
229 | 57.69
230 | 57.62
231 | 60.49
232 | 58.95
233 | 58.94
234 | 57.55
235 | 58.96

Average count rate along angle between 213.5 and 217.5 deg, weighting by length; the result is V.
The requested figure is 58.5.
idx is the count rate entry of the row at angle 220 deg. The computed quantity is 58.36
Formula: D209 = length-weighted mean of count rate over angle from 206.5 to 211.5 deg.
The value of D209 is 60.2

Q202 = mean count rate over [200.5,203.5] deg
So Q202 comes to 50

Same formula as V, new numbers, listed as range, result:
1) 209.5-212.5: 61.2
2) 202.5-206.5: 53.3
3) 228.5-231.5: 58.6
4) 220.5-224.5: 57.3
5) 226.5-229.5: 58.5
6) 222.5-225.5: 55.8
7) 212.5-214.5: 58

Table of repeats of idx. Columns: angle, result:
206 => 55.04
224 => 55.11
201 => 50.75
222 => 57.72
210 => 60.63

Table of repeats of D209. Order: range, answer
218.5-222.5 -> 58.7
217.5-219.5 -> 59.2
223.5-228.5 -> 56.9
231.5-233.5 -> 58.9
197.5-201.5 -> 49.3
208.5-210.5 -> 60.8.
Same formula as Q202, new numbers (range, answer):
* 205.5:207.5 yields 56.4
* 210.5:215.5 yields 59.5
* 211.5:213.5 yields 60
